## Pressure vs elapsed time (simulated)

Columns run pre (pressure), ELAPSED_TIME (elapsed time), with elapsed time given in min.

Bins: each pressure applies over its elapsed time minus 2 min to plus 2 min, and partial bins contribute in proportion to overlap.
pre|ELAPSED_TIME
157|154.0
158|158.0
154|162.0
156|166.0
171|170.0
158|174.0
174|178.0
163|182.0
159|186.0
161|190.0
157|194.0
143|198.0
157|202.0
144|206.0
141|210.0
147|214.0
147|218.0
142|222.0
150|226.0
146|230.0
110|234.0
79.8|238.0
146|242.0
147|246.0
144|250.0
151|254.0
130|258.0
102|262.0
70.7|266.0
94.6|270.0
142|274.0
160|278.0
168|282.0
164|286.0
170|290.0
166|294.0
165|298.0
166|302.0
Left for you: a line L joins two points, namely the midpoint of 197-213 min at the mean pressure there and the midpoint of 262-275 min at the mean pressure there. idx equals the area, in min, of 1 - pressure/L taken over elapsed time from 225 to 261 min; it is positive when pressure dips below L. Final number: -4.5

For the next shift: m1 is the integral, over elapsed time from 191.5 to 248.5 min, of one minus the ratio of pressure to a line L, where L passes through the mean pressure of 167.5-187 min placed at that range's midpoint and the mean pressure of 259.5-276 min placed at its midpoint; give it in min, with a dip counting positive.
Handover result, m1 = -1.9 min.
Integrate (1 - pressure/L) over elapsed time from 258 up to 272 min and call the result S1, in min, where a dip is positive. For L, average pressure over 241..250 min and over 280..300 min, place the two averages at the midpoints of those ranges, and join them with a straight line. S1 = 5.4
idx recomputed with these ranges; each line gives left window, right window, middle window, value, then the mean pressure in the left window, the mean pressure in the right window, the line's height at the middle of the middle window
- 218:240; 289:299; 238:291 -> 5.1 min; 128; 167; 149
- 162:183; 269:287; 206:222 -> 1.3 min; 163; 148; 157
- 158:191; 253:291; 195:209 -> 0.5 min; 162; 134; 154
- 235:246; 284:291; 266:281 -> 2.6 min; 119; 167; 152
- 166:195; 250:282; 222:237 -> 1.0 min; 163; 126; 142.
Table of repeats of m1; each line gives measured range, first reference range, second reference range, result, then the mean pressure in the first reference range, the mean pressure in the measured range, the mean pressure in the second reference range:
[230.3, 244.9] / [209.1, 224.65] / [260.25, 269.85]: 0.2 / 145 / 118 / 87.5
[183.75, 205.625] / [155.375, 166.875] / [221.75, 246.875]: -1.6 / 156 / 155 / 130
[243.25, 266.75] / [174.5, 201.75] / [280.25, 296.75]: 5.2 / 159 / 128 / 167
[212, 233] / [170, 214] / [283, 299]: 1.9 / 156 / 145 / 166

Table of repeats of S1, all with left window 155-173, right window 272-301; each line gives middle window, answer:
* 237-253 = 2.7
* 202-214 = 1.1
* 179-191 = -0.2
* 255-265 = 2.9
